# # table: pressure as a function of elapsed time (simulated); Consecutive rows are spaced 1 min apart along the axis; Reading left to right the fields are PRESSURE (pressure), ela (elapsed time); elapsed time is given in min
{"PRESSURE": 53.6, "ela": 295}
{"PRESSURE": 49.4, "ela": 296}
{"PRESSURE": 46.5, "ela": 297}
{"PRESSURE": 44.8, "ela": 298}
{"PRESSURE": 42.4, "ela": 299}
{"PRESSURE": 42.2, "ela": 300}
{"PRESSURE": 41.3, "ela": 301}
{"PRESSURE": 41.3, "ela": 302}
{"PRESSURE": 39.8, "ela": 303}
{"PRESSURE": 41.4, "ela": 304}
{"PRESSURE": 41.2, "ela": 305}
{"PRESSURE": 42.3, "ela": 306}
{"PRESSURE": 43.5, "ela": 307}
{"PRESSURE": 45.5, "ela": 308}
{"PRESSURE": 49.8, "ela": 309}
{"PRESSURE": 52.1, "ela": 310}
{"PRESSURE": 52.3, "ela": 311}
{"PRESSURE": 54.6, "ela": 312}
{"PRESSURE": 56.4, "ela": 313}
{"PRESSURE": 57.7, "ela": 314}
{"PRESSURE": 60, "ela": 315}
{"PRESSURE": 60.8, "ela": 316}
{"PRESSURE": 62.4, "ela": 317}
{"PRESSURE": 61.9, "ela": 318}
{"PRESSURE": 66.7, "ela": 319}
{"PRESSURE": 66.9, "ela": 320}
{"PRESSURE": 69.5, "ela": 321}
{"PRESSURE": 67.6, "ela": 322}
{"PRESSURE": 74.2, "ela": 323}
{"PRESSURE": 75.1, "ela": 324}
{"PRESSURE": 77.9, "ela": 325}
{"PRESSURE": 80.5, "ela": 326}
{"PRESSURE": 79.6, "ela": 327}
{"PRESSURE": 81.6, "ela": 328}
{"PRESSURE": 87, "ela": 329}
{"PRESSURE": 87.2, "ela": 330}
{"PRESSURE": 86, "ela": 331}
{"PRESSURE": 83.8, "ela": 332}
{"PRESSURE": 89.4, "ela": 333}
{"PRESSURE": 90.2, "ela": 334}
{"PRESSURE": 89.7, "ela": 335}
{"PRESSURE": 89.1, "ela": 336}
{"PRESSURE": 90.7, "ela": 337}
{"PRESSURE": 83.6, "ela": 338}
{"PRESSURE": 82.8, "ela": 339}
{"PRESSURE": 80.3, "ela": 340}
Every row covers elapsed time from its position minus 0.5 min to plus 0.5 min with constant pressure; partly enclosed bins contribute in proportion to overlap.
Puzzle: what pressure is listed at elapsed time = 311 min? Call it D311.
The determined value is 52.3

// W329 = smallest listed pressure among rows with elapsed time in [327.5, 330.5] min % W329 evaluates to 81.6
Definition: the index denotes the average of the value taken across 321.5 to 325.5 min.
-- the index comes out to 73.7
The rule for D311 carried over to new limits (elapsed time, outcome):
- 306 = 42.3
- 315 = 60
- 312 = 54.6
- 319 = 66.7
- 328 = 81.6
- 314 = 57.7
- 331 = 86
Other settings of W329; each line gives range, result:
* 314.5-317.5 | 60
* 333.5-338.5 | 83.6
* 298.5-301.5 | 41.3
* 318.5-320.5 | 66.7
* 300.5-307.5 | 39.8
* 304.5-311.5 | 41.2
